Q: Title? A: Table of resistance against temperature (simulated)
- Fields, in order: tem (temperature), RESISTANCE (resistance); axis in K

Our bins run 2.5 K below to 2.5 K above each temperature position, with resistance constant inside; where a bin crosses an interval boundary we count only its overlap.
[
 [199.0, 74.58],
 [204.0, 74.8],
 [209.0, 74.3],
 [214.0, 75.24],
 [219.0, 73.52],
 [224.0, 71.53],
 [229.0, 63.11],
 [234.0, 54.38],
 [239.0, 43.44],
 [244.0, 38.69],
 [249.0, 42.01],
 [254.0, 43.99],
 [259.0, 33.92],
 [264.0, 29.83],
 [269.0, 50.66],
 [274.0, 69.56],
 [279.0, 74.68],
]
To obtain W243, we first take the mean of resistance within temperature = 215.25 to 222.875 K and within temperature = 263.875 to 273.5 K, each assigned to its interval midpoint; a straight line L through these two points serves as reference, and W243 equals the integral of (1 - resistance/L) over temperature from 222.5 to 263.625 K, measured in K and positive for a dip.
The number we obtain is 9.9 K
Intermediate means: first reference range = 73.4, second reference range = 48.9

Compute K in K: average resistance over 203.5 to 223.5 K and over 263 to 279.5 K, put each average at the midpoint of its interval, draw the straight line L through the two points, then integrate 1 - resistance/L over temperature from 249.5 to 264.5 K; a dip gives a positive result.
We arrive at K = 5.8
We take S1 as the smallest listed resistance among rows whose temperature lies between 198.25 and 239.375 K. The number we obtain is 43.44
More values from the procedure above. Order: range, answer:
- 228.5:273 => 29.83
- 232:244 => 38.69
